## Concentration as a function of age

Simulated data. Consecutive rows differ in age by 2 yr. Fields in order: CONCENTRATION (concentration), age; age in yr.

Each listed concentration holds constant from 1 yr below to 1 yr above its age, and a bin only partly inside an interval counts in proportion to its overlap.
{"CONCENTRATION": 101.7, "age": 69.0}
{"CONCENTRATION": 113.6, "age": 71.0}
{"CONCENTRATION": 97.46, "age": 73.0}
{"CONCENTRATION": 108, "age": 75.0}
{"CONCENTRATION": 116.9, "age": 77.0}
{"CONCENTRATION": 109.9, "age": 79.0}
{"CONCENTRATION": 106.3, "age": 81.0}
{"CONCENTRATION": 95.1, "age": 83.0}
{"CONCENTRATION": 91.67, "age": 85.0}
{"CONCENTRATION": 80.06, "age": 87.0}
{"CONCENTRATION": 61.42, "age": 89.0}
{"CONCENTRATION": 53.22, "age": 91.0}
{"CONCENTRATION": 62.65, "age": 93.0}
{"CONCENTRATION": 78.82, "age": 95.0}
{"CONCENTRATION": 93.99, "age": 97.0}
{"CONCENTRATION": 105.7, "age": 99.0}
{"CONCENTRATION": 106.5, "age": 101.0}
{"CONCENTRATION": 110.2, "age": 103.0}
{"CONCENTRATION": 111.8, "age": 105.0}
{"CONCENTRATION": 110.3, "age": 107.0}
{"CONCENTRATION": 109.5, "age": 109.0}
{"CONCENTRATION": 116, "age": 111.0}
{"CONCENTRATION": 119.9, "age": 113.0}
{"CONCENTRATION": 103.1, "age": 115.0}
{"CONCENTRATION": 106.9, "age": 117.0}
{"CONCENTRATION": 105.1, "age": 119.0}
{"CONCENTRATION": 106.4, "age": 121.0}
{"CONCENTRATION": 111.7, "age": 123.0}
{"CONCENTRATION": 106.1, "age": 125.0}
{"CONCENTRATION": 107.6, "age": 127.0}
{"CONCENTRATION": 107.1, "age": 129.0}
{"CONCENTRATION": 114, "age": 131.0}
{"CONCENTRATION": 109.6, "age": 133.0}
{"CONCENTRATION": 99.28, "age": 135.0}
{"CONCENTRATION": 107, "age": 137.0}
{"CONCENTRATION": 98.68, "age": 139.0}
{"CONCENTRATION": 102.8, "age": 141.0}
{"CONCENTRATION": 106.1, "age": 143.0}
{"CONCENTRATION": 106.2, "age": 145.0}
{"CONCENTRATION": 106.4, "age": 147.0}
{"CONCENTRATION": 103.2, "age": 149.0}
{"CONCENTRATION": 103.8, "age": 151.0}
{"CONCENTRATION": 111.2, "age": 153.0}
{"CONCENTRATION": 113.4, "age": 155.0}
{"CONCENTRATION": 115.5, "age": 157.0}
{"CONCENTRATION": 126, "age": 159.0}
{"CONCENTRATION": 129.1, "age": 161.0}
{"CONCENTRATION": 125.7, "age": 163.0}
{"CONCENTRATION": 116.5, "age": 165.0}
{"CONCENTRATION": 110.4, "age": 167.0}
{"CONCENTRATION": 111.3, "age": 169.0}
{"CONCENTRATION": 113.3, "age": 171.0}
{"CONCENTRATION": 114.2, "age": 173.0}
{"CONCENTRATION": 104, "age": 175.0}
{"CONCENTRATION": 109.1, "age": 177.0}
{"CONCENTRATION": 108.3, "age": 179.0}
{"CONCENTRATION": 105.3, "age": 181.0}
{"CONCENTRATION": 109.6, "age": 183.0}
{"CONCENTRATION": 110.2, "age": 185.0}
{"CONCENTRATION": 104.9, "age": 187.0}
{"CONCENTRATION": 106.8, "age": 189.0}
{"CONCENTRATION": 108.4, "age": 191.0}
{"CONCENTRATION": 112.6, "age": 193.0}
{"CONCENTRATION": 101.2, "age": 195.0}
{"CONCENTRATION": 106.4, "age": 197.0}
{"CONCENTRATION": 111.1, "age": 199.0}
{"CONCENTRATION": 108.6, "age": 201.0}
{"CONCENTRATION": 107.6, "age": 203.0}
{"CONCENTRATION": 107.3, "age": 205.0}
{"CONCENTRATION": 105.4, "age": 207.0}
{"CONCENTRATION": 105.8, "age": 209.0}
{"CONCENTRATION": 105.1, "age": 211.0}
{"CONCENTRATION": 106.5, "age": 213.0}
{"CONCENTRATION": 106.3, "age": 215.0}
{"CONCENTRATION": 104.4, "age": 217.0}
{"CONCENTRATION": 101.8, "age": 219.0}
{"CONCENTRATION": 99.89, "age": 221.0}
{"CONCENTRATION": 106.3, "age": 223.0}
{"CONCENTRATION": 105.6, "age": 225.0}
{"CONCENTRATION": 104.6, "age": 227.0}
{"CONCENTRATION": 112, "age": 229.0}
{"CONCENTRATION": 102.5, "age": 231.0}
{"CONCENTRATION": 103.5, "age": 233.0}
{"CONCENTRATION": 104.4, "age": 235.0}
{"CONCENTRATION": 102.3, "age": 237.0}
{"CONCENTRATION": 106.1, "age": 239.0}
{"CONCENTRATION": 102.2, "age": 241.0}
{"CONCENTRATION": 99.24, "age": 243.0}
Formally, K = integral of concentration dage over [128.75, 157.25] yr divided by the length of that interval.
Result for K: 107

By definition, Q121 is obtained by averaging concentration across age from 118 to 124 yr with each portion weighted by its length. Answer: 108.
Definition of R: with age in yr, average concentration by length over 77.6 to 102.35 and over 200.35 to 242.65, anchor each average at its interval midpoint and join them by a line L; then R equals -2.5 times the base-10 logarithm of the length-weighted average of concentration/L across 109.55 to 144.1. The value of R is -0.16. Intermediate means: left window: 87.9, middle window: 108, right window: 105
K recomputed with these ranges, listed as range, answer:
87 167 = 105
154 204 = 112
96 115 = 109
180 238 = 106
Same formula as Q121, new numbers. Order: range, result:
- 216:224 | 103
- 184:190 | 107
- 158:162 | 128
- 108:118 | 111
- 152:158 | 113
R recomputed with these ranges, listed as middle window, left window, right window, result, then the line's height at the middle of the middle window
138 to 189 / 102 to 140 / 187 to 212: -0.028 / 108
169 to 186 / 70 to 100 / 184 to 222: -0.064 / 103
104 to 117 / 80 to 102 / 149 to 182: -0.203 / 92.4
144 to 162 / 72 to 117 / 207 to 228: -0.118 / 101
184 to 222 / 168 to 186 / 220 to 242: 0.008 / 107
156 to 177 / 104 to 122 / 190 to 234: -0.082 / 108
